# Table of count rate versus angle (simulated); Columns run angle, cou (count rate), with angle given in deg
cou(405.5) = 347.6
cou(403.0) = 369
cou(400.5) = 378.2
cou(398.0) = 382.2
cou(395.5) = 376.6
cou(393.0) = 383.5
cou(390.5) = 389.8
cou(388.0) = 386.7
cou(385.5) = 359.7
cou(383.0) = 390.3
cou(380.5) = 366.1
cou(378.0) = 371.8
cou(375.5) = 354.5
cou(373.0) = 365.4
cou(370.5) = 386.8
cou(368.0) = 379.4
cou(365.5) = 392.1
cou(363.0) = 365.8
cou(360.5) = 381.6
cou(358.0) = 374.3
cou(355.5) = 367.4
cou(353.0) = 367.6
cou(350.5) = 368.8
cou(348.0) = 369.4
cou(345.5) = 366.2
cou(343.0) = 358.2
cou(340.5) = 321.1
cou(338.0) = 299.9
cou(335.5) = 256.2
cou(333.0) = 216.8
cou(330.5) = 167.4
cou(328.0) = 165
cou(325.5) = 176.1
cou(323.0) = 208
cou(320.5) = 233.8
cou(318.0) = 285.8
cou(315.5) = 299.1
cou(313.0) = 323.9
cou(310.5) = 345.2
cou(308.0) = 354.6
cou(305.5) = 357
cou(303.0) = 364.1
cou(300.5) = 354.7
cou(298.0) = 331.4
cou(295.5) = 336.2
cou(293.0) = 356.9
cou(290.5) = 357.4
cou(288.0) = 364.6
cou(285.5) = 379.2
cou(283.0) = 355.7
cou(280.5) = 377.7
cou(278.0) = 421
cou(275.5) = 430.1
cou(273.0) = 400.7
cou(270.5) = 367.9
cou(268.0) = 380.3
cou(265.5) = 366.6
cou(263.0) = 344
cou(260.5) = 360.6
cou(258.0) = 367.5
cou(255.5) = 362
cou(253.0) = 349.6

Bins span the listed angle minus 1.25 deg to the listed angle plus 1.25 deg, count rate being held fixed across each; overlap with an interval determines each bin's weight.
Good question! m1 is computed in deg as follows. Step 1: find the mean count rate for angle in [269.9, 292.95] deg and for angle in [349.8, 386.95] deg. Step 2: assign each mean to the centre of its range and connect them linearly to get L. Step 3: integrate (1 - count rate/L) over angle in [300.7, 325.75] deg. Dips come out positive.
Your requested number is 5.11 deg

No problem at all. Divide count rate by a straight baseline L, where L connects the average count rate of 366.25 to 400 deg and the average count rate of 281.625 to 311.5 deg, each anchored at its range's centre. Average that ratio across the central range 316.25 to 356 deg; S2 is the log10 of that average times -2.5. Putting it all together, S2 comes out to 0.283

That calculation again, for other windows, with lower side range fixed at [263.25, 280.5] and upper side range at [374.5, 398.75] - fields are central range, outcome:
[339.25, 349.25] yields 0.082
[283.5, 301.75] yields 0.098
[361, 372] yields -0.006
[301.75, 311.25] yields 0.089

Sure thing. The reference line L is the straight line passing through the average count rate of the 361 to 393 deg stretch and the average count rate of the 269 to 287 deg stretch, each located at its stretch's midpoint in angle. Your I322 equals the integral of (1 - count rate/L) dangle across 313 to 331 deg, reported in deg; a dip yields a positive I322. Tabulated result 7.3 deg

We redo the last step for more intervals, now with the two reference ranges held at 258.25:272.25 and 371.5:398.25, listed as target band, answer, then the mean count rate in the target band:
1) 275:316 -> 0.96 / 359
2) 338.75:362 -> 0.61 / 362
